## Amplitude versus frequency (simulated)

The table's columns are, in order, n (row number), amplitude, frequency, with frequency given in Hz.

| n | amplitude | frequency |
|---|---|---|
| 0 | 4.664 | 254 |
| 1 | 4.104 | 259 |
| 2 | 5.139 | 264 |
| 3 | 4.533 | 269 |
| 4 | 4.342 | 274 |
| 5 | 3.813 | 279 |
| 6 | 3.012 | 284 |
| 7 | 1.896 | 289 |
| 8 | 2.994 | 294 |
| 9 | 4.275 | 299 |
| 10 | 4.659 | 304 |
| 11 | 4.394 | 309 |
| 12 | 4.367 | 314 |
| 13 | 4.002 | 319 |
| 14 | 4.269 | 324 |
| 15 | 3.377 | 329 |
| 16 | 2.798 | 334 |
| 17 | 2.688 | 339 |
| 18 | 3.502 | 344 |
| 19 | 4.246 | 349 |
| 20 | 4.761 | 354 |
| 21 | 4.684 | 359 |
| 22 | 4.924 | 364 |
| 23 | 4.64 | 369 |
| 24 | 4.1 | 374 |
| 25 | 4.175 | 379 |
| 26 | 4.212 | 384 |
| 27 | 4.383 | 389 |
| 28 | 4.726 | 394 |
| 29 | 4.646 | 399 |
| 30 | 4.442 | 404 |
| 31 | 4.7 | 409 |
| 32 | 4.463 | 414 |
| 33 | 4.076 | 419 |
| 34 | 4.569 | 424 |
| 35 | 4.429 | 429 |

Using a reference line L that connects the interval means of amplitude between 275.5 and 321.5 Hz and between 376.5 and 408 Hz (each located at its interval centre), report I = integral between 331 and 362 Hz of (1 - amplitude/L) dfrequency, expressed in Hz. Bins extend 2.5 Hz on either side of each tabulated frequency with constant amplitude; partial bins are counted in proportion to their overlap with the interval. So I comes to 2.4 Hz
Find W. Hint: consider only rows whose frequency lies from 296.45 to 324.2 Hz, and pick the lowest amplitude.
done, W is 4.002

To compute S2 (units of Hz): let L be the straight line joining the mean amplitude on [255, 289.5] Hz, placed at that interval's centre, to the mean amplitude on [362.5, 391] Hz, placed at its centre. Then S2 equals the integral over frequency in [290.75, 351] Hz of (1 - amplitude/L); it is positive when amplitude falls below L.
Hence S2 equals 5.7 Hz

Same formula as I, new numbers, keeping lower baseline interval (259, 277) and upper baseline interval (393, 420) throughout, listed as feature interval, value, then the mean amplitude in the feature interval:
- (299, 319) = 0.7 Hz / 4.39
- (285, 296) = 5.0 Hz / 2.5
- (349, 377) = -0.3 Hz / 4.58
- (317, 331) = 2.0 Hz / 3.9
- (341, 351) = 1.6 Hz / 3.8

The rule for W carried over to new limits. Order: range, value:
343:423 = 3.502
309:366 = 2.688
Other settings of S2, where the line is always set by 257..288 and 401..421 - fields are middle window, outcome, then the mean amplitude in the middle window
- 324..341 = 4.27 Hz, 3.16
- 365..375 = -0.40 Hz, 4.49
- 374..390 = 0.49 Hz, 4.22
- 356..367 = -1.27 Hz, 4.79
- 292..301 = 1.05 Hz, 3.63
